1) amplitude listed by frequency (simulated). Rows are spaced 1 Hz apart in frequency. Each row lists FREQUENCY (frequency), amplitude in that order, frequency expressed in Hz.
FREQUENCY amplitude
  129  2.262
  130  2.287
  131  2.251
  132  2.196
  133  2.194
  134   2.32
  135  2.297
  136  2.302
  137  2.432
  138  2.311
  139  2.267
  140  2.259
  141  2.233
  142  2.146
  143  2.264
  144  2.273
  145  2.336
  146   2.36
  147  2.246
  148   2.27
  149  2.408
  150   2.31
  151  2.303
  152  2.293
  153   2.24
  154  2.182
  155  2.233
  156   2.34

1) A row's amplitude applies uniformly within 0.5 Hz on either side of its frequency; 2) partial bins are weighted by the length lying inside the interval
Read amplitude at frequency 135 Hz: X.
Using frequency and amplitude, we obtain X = 2.297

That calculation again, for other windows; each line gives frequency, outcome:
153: 2.24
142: 2.146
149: 2.408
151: 2.303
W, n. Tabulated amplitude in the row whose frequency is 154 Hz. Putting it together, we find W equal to 2.182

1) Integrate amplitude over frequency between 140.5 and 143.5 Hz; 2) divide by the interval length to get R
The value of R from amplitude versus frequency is 2.21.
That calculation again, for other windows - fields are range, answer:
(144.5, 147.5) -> 2.31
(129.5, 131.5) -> 2.27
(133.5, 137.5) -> 2.34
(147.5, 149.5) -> 2.34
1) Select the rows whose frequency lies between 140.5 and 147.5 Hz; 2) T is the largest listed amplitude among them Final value 2.36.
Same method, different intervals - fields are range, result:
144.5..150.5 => 2.408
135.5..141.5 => 2.432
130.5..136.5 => 2.32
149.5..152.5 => 2.31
